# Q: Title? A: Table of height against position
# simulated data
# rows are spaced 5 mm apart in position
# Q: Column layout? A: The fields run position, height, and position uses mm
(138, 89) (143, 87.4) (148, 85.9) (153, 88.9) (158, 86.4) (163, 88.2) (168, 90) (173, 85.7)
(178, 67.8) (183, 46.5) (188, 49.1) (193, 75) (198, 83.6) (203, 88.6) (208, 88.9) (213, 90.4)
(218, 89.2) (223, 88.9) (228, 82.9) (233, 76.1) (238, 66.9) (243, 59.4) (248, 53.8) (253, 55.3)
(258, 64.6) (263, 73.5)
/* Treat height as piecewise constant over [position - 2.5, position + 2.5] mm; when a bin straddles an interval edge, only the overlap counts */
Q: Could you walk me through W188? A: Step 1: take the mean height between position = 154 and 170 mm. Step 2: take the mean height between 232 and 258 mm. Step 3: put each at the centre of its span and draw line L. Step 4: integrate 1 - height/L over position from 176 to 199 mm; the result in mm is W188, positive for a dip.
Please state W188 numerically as 4.8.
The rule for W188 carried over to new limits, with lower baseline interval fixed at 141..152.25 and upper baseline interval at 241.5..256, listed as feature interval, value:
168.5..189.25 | 3.2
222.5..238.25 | -4.4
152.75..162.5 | -0.4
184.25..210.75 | -1.7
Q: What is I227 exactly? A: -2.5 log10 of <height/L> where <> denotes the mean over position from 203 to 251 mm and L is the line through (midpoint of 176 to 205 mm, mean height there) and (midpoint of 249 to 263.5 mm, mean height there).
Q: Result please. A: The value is -0.20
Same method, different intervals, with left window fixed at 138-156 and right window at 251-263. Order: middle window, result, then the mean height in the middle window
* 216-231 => -0.223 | 86.6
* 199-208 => -0.173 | 87.8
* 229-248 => 0.006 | 66.9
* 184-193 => 0.364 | 55.9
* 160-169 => -0.065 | 88.8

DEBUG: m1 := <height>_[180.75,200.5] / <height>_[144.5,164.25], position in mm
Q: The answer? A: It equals 0.7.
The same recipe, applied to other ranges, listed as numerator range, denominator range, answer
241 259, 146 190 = 0.75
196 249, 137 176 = 0.91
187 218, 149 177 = 0.94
